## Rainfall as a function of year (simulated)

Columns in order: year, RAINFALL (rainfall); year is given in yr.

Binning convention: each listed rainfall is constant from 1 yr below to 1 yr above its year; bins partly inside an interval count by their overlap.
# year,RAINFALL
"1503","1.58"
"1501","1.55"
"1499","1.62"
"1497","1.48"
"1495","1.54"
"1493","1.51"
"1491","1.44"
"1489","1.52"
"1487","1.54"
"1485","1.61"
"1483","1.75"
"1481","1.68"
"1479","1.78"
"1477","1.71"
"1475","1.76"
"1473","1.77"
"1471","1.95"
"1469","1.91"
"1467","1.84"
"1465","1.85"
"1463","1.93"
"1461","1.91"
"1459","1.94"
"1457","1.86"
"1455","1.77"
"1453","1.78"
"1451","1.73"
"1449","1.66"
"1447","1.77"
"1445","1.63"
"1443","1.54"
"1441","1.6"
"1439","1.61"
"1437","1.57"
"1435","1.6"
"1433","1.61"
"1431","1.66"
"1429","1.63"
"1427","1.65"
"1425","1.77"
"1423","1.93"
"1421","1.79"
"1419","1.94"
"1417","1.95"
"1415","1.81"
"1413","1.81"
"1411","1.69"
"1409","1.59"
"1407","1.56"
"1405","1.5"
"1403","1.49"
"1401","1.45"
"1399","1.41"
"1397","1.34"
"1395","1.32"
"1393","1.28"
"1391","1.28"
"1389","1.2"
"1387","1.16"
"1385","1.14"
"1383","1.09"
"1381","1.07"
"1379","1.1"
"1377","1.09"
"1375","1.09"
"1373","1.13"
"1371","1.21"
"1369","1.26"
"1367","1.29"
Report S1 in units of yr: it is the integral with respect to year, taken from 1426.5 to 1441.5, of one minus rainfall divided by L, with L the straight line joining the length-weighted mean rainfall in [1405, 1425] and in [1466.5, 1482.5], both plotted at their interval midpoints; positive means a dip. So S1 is 1.4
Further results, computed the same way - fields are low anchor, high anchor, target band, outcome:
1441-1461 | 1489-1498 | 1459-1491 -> -3.1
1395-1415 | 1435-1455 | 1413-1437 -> -2.3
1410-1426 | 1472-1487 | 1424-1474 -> 0.8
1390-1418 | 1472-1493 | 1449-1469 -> -2.8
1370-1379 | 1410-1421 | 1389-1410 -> 2.0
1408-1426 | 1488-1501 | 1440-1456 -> 0.1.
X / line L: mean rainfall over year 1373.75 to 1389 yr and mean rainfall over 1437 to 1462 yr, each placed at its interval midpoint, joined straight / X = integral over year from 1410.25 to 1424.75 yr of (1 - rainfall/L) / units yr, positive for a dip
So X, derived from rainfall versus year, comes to -4.1 yr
